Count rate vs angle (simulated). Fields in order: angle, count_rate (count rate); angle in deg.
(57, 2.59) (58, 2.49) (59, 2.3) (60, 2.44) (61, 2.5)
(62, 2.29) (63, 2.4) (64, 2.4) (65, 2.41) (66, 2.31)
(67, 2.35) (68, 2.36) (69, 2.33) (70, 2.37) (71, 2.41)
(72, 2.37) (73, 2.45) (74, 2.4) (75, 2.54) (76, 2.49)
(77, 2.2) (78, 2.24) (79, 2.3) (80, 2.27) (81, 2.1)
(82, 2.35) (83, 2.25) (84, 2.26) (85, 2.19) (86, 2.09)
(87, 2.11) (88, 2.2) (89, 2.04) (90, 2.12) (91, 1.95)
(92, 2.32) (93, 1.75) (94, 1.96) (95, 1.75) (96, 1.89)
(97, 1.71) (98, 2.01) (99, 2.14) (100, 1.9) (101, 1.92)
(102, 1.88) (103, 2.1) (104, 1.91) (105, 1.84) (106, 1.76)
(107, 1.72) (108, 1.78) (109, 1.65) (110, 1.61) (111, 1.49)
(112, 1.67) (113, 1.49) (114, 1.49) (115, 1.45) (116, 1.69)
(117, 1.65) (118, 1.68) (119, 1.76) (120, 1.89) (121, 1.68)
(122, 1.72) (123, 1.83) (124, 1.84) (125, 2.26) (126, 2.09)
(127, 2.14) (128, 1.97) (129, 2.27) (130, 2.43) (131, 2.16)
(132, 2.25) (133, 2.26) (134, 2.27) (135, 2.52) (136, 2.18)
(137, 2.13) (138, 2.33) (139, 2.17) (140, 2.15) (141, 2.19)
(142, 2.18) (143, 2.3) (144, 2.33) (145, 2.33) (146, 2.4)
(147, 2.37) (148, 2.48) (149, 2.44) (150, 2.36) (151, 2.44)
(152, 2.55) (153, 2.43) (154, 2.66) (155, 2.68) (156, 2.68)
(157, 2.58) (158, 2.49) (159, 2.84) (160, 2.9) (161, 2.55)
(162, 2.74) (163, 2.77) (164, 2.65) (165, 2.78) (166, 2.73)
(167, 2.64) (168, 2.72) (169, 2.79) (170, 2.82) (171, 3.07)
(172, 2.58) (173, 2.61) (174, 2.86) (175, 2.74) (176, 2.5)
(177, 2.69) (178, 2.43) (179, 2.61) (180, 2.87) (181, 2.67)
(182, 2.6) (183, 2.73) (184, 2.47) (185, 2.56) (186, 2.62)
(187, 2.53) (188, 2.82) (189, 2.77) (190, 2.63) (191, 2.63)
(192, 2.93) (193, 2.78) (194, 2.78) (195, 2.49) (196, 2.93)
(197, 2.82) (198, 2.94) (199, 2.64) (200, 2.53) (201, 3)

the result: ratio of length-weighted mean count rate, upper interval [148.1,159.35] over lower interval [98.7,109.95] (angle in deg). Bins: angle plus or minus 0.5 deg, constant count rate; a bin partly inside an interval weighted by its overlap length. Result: 1.37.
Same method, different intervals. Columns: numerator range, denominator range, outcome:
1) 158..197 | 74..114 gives 1.35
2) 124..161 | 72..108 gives 1.13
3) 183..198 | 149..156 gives 1.07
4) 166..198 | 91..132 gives 1.45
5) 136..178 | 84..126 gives 1.37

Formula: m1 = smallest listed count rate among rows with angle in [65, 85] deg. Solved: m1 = 2.1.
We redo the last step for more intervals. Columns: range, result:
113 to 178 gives 1.45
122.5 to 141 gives 1.83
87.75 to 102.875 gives 1.71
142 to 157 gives 2.18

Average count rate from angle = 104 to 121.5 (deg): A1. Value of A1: 1.67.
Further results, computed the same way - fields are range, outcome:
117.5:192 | 2.45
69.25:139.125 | 2.03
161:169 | 2.71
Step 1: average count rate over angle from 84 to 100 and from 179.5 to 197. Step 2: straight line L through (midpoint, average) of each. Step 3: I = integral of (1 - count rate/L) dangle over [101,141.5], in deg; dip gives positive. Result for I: 5.4 deg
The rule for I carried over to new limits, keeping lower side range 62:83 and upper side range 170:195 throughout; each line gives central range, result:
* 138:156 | 1.33 deg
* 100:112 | 3.25 deg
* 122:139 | 2.41 deg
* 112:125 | 4.11 deg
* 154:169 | -0.44 deg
